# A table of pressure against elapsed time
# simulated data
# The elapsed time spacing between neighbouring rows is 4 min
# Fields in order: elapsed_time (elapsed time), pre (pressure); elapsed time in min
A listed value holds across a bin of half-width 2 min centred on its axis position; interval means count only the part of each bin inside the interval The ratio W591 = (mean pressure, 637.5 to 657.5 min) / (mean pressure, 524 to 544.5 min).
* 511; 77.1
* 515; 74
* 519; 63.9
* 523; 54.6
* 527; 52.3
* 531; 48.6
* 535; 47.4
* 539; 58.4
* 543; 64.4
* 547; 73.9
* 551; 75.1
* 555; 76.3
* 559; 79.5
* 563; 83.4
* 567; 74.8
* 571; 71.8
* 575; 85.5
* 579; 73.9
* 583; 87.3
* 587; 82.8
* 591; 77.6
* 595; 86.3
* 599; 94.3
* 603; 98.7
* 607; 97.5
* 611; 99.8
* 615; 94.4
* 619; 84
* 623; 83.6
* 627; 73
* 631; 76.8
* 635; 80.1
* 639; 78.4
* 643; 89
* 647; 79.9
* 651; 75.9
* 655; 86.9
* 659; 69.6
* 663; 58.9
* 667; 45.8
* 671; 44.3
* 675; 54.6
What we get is 1.5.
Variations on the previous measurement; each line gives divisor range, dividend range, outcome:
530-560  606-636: 1.31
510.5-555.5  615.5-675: 1.16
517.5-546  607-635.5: 1.53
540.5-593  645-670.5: 0.88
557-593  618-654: 1.01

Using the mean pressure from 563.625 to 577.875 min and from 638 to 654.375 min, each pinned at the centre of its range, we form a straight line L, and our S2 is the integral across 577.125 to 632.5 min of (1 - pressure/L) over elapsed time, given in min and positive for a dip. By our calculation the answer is -5.0 min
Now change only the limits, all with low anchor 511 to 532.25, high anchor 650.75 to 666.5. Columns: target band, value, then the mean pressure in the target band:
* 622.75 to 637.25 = -2.08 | 77.7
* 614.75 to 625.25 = -2.89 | 85.8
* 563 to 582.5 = -4.21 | 78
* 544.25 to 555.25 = -2.02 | 74.2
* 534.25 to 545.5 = 0.63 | 58.5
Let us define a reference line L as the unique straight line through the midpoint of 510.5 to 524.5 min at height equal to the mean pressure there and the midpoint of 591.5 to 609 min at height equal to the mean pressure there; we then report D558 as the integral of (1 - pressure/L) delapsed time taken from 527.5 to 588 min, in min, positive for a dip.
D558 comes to 6.3 min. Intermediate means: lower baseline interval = 66.8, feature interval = 71.5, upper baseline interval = 92.8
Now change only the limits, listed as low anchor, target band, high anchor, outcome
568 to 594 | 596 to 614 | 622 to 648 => -3.79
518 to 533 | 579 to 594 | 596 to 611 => 0.96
